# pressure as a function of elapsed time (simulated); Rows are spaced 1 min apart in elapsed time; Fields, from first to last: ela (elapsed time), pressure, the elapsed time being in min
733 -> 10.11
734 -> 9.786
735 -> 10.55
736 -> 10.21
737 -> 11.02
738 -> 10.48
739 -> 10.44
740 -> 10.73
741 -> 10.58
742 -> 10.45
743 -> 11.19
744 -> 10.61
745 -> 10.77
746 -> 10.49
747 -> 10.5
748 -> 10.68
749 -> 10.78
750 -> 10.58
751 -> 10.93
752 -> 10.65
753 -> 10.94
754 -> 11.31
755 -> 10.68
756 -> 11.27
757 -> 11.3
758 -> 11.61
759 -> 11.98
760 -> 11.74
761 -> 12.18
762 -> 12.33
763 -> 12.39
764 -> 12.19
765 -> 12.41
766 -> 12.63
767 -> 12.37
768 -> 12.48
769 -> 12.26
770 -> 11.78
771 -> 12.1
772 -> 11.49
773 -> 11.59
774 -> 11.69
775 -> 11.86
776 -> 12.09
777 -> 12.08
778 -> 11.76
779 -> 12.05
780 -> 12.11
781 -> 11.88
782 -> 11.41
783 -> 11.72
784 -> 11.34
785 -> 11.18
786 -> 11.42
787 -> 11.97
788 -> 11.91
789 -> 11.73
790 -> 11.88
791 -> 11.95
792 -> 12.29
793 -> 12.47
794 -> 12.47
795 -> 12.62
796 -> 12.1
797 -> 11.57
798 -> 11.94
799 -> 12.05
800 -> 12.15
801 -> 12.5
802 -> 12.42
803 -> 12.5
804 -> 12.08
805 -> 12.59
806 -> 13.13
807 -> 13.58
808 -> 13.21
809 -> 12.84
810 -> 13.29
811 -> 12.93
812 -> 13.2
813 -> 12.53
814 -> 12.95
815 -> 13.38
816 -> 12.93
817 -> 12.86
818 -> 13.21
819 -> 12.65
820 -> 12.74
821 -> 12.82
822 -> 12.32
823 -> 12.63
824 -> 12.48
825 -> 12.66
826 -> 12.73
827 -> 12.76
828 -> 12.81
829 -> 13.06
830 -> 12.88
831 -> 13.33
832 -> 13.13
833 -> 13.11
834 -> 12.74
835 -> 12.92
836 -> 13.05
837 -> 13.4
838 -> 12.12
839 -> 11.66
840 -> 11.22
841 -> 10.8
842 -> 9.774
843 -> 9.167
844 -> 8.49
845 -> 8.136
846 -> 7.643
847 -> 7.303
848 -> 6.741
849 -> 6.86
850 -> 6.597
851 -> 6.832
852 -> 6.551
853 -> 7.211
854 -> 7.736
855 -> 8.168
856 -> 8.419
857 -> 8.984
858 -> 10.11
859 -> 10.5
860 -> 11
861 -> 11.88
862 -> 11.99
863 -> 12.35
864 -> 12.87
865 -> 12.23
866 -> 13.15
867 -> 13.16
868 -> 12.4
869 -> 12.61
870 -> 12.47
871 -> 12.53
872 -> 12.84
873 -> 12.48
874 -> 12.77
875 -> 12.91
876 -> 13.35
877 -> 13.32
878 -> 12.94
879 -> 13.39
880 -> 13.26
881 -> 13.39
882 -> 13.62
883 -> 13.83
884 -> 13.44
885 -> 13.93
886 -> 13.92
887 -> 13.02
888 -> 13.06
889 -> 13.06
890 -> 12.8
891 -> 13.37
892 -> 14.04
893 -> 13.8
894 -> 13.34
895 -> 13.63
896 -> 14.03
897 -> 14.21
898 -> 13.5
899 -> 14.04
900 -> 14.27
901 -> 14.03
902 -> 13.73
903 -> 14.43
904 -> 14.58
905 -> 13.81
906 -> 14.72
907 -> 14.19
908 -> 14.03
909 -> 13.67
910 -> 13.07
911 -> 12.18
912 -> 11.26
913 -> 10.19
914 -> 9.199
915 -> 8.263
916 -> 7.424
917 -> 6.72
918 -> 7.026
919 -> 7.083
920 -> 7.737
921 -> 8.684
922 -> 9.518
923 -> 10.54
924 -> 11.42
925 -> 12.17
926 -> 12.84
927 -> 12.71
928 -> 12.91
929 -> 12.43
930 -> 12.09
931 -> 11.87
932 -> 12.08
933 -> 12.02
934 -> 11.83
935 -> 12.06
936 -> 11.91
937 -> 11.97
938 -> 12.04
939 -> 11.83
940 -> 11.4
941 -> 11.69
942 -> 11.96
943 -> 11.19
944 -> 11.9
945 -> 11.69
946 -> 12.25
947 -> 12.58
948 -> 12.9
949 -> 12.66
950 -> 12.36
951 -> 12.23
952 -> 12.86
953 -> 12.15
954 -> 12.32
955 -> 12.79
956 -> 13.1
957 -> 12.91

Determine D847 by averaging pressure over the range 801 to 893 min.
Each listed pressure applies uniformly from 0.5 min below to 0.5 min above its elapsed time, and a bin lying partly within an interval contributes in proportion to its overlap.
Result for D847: 11.9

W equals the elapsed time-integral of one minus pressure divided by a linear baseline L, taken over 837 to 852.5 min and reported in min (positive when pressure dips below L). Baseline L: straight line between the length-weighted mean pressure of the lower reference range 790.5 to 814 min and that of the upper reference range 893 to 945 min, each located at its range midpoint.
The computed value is 4.4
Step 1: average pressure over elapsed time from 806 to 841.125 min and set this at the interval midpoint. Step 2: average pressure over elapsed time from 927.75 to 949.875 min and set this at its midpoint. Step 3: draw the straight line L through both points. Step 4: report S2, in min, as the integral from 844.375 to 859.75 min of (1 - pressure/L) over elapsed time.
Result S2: 5.73 min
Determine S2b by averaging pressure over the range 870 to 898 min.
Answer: 13.3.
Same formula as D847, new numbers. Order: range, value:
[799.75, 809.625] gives 12.7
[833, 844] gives 11.6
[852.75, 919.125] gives 12.3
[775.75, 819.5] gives 12.3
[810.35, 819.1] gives 13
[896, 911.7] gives 13.9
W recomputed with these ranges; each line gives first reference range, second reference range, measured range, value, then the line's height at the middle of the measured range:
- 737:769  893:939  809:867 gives 1.9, 11.6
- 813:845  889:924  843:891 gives 3.7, 12.1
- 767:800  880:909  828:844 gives 0.9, 12.8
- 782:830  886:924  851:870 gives 2.6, 12.3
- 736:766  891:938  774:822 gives -4.0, 11.4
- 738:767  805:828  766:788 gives 0.0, 11.9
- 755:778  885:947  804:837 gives -2.5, 12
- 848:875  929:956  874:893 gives -4.2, 11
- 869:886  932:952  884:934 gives 1.8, 12.6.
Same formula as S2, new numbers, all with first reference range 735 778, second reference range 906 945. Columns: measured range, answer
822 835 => -1.78 min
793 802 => -0.70 min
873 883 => -1.75 min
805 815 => -1.55 min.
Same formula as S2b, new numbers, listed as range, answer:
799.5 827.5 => 12.8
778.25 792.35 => 11.8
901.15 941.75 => 11.5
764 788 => 11.9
